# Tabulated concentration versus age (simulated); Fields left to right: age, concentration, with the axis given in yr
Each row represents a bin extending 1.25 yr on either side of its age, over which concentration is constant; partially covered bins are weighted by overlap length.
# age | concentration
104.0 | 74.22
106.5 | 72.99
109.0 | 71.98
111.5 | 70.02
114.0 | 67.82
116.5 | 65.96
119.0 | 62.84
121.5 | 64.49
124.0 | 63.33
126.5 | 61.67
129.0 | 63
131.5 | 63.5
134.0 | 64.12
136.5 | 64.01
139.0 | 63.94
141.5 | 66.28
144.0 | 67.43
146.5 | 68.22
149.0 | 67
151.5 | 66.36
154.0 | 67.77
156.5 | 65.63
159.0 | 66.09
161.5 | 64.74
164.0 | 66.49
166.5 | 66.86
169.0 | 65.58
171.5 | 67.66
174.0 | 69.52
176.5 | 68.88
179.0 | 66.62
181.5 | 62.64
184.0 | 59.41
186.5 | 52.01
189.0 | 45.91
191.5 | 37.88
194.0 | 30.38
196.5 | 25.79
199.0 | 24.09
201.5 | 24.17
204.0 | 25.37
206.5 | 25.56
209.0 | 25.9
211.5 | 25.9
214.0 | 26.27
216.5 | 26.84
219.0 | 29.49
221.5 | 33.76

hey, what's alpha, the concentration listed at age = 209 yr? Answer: 25.9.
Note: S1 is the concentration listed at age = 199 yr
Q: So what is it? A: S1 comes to 24.09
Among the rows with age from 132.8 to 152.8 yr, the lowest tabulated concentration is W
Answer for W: 63.94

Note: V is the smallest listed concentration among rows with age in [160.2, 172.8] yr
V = 64.74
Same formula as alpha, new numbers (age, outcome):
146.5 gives 68.22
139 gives 63.94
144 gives 67.43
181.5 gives 62.64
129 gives 63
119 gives 62.84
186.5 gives 52.01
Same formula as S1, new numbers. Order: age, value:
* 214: 26.27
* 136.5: 64.01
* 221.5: 33.76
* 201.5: 24.17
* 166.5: 66.86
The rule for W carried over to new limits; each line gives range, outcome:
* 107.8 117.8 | 65.96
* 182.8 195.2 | 30.38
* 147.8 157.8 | 65.63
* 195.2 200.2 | 24.09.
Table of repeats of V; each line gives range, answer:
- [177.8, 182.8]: 62.64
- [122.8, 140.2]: 61.67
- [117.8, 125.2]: 62.84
